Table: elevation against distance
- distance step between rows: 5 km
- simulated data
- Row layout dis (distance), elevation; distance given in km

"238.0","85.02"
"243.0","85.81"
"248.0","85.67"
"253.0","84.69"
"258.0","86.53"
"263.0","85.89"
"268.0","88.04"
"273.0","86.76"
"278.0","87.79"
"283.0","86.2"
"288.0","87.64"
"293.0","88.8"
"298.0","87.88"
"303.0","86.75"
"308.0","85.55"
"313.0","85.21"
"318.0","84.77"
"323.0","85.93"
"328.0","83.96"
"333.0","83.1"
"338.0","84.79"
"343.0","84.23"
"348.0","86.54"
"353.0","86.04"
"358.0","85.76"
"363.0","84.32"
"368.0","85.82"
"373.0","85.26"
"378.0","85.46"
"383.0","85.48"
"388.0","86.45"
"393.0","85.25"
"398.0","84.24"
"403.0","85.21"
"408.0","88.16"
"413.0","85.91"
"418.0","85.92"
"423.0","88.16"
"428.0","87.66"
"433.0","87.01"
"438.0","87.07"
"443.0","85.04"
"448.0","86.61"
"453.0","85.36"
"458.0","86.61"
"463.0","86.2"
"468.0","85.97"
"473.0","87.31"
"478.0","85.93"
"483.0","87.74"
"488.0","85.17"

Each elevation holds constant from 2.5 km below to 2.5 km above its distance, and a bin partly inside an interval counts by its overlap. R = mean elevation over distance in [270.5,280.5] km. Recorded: 87.3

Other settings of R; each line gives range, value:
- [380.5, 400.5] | 85.4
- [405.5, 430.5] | 87.2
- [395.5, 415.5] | 85.9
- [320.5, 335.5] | 84.3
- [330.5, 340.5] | 83.9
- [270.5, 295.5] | 87.4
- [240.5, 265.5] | 85.7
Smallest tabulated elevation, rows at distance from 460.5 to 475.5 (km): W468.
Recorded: 85.97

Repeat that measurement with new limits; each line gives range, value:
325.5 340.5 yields 83.1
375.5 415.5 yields 84.24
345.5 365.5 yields 84.32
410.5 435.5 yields 85.91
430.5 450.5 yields 85.04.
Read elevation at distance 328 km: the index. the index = 83.96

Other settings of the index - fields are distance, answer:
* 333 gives 83.1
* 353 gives 86.04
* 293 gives 88.8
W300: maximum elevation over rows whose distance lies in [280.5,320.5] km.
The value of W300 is 88.8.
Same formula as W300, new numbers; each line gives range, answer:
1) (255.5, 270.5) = 88.04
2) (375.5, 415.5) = 88.16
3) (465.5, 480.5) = 87.31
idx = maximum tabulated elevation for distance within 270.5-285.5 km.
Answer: 87.79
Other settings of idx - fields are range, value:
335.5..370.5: 86.54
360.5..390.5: 86.45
